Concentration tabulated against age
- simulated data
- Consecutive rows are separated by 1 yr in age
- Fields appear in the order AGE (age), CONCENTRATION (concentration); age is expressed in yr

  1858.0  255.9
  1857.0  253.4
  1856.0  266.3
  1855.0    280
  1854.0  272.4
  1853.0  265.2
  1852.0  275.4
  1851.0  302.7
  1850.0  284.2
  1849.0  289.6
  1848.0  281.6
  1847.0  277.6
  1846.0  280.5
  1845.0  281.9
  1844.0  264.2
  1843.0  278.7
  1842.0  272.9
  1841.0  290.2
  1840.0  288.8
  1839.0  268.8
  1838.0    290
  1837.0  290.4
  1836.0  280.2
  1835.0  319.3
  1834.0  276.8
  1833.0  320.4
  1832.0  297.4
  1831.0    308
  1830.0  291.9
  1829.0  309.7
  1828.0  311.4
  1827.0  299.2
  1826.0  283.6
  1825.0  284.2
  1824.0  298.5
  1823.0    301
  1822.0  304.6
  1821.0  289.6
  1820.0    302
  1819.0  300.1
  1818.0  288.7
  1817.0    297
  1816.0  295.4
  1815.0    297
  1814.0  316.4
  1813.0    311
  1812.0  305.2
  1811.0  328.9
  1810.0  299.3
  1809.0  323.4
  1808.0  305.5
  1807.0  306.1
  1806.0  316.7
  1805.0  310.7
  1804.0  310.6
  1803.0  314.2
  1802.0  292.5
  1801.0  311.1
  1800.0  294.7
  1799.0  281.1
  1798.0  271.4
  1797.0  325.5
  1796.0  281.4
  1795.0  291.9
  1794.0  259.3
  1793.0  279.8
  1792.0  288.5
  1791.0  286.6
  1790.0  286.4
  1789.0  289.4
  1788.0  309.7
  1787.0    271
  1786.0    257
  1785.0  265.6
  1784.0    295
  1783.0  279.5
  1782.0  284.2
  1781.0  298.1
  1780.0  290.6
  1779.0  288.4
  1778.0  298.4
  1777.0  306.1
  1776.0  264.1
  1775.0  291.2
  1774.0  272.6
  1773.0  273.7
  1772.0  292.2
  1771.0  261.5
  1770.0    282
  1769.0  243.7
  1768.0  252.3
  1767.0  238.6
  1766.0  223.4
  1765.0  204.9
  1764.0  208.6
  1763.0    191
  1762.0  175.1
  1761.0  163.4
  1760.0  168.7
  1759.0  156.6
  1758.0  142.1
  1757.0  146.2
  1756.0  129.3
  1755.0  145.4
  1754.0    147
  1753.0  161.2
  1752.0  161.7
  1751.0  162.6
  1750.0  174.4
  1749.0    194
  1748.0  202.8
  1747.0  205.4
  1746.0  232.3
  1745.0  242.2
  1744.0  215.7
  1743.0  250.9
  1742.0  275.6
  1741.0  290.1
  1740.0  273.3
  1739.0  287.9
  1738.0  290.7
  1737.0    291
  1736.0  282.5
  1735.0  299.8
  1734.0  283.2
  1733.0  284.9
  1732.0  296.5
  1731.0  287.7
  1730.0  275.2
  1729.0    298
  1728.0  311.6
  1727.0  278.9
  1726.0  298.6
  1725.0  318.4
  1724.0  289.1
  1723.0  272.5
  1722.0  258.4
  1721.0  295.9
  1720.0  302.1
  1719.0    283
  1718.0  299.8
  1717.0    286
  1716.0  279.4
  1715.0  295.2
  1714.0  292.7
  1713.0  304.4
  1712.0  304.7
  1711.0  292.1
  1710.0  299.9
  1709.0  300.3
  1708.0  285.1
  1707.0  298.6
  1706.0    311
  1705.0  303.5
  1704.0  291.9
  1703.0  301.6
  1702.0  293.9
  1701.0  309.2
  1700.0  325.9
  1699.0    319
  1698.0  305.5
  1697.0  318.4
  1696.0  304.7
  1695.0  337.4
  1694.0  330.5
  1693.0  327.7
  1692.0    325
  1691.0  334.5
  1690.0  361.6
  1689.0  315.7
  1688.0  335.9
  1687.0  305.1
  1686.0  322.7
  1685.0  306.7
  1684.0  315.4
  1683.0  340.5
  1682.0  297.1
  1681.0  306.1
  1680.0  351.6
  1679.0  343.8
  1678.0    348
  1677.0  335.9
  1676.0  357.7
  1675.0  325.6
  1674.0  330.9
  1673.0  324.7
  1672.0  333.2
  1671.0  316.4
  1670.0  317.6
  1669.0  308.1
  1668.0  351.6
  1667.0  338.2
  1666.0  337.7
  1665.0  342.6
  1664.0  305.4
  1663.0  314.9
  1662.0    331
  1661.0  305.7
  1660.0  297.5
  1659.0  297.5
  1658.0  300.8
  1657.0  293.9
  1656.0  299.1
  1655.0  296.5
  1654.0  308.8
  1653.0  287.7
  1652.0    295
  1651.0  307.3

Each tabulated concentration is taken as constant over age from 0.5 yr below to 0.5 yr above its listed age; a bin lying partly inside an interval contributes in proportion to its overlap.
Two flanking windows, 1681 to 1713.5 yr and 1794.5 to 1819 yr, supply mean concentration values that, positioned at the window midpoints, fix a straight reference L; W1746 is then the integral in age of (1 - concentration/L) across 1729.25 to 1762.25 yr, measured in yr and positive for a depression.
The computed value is 9.3 yr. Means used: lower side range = 313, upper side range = 303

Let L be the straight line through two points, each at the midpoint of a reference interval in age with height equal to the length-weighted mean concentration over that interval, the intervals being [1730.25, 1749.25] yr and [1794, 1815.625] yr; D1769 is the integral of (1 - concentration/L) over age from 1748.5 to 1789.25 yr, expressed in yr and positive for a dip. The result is 7.6 yr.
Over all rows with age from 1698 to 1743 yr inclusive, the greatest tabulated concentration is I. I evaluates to 325.9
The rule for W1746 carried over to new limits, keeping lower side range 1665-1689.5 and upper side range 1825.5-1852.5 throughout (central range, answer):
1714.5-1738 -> 1.96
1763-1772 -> 1.96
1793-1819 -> -0.32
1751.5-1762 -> 5.29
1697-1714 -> 0.97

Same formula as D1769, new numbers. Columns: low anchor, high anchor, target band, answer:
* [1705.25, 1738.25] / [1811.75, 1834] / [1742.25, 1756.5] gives 5.1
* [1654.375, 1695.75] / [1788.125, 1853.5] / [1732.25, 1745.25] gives 1.5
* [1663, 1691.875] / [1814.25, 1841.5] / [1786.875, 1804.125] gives 0.7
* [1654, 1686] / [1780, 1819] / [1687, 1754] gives 6.2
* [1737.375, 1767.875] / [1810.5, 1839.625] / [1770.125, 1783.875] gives -2.9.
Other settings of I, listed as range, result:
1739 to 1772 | 292.2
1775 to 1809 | 325.5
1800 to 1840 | 328.9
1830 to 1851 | 320.4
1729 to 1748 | 299.8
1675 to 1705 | 361.6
